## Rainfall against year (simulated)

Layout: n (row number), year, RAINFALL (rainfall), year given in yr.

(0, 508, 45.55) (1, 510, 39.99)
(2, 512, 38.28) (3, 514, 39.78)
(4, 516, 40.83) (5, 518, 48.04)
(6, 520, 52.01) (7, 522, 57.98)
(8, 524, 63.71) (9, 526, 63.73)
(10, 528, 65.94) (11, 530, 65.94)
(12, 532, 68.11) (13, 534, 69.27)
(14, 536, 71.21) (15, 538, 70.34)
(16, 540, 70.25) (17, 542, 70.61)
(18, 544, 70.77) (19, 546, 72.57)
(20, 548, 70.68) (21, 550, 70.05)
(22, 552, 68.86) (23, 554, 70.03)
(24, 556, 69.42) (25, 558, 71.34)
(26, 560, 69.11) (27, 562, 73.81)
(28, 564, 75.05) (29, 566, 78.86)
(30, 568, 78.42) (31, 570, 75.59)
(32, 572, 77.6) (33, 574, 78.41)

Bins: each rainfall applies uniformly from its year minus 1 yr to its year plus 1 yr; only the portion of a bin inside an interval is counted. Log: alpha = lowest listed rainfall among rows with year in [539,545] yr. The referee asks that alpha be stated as 70.25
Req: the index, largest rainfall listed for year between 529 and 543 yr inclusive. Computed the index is 71.21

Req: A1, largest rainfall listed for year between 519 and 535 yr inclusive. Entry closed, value 69.27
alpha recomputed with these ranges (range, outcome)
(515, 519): 40.83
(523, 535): 63.71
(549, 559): 68.86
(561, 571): 73.81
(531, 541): 68.11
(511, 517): 38.28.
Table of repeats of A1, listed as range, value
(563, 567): 78.86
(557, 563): 73.81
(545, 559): 72.57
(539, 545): 70.77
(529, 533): 68.11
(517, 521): 52.01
